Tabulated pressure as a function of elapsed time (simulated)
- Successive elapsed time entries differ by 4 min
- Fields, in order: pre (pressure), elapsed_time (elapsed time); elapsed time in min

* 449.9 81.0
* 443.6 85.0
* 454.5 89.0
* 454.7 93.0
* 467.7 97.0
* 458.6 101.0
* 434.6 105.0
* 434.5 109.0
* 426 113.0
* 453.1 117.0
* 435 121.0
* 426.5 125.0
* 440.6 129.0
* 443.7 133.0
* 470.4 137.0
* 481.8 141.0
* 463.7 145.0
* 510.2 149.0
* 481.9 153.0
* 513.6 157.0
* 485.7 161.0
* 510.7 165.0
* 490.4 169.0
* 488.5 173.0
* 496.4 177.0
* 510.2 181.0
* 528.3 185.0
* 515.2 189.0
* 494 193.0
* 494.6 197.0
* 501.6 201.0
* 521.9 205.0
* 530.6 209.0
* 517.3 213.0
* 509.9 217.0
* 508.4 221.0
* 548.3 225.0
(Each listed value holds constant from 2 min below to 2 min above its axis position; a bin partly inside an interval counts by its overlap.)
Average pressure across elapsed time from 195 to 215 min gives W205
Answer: 513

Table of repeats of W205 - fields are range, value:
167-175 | 489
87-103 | 459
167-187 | 503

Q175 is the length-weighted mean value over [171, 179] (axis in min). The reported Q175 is 492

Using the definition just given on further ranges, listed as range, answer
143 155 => 485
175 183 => 503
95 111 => 449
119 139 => 443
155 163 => 500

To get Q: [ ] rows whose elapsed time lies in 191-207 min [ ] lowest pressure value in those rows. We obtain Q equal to 494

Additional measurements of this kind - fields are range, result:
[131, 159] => 443.7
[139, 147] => 463.7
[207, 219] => 509.9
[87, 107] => 434.6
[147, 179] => 481.9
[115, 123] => 435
